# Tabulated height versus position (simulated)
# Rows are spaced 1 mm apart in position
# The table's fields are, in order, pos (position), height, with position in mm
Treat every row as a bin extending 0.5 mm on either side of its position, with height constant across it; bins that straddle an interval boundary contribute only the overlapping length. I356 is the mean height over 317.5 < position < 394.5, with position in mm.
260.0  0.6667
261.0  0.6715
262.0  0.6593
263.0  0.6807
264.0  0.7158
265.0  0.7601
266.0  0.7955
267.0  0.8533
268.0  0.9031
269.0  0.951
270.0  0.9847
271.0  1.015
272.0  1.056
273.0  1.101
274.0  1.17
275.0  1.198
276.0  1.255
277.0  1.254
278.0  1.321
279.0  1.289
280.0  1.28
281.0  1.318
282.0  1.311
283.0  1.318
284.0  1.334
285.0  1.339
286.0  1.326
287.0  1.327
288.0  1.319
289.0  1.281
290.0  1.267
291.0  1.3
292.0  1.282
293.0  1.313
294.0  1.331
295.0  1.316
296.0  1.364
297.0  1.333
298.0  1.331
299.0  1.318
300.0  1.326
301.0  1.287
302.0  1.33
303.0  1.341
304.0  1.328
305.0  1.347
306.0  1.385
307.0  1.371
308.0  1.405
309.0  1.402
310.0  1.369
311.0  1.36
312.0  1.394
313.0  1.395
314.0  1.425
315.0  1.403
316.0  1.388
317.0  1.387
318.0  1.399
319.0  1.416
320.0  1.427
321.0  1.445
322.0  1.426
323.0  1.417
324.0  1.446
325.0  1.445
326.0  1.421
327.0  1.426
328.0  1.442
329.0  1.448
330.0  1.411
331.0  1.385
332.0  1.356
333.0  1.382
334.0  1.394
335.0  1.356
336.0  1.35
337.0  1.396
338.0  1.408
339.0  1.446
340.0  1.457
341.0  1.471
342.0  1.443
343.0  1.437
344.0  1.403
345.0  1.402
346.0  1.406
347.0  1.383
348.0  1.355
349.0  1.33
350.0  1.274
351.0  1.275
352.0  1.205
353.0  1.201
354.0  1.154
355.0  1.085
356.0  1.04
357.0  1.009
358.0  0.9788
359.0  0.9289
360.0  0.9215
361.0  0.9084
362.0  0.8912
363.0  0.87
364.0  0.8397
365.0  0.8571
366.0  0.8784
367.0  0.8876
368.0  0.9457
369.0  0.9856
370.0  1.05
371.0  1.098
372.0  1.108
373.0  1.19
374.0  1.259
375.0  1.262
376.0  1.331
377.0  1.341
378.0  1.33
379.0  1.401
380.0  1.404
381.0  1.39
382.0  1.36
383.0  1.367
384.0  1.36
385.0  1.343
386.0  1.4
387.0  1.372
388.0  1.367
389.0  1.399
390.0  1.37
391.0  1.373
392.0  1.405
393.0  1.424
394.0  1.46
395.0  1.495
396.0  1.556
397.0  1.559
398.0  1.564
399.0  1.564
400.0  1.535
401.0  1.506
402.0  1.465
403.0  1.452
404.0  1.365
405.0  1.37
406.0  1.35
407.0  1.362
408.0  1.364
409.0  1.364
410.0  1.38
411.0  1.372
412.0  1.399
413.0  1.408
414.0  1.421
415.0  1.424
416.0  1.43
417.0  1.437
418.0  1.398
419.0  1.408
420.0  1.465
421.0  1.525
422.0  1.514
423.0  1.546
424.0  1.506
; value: 1.28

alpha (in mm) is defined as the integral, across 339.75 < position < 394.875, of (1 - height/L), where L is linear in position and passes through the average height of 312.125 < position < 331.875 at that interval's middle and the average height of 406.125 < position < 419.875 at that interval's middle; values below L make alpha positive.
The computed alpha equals 7.1 mm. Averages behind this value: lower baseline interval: 1.42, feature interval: 1.23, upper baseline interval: 1.4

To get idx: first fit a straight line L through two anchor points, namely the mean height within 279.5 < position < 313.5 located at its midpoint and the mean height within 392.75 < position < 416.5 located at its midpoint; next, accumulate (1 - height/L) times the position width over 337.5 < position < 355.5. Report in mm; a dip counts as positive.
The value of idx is 0.6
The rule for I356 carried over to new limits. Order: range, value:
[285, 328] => 1.37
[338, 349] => 1.42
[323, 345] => 1.42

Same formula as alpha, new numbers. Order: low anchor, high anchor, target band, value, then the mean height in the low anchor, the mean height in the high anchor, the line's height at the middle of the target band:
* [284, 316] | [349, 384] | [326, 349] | -3.5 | 1.34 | 1.12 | 1.22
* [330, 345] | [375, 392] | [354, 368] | 4.5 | 1.41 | 1.37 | 1.39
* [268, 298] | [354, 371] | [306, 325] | -4.7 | 1.25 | 0.953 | 1.13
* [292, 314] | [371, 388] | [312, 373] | 3.5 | 1.35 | 1.32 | 1.33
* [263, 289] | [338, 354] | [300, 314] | -1.5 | 1.13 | 1.36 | 1.23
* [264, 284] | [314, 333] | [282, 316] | -2.2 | 1.11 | 1.42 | 1.26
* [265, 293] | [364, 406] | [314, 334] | -2.8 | 1.19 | 1.32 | 1.24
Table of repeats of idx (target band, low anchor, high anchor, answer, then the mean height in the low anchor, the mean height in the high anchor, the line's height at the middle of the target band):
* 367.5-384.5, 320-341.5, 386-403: 2.4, 1.42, 1.46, 1.45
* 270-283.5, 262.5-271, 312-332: -3.8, 0.841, 1.42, 0.945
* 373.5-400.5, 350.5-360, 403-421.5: -3.0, 1.09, 1.4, 1.26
